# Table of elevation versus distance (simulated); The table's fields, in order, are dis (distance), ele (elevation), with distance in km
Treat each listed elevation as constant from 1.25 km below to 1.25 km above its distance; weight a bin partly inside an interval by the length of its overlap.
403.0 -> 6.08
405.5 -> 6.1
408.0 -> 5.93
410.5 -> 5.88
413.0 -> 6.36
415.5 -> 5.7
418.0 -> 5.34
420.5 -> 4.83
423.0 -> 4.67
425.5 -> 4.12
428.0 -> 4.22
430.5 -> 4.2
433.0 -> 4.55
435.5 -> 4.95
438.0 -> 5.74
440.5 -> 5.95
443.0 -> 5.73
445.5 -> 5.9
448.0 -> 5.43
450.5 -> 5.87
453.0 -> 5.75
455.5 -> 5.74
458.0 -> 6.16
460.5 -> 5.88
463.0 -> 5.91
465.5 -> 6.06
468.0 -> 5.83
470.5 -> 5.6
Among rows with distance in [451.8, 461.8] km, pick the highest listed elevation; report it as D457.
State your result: 6.16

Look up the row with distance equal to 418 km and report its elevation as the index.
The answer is 5.34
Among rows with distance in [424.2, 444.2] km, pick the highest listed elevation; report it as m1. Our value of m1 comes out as 5.95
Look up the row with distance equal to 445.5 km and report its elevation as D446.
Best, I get 5.9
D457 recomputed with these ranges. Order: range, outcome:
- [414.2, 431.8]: 5.7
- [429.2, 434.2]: 4.55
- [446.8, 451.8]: 5.87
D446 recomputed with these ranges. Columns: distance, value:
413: 6.36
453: 5.75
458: 6.16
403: 6.08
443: 5.73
